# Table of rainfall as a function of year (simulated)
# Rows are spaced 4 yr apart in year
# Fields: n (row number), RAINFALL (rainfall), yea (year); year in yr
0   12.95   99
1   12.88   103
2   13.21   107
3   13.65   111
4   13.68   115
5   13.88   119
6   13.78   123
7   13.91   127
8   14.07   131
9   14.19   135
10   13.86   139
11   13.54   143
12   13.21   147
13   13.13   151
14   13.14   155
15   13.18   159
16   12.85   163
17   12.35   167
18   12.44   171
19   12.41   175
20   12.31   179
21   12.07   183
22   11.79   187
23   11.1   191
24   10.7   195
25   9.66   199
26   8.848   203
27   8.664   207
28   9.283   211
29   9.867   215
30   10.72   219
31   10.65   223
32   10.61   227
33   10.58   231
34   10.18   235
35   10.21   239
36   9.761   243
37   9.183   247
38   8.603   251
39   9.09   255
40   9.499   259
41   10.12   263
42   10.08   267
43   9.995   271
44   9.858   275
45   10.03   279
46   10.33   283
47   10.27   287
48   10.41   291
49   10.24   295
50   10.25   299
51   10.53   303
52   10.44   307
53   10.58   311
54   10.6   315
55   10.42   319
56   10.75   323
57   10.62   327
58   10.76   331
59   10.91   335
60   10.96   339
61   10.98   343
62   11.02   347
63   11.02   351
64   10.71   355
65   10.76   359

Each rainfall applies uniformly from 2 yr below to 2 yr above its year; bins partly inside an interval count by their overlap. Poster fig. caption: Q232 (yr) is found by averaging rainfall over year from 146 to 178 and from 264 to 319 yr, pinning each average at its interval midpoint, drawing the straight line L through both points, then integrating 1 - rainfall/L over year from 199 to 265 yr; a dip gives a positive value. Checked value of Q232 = 9.8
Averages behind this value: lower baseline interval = 12.8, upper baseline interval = 10.3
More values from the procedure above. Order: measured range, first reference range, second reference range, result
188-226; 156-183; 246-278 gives 4.5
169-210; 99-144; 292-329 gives 5.2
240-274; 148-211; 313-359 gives 4.9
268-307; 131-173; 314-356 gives 4.1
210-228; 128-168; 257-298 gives 2.0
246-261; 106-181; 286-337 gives 3.1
